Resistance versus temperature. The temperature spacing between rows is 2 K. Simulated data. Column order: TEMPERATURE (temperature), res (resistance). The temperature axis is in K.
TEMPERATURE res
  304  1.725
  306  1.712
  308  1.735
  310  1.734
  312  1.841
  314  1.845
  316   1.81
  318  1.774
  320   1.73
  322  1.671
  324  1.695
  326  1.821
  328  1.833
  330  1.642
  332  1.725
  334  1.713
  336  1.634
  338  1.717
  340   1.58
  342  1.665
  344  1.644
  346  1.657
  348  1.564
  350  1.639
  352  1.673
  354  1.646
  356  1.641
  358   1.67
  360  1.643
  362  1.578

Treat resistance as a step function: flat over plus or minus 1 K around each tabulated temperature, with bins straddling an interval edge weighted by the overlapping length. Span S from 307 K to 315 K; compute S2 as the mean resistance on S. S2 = 1.79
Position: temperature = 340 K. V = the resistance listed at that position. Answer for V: 1.58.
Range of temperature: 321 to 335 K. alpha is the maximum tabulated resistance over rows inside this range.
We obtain 1.833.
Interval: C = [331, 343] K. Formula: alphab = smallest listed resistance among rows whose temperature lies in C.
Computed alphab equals 1.58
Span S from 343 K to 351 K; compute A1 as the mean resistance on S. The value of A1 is 1.63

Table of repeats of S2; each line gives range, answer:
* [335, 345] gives 1.65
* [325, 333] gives 1.76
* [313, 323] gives 1.77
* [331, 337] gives 1.69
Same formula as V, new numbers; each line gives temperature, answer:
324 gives 1.695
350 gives 1.639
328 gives 1.833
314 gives 1.845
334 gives 1.713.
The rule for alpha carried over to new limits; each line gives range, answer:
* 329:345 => 1.725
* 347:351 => 1.639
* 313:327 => 1.845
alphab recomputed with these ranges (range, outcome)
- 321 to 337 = 1.634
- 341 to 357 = 1.564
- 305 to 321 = 1.712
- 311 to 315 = 1.841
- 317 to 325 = 1.671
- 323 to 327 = 1.695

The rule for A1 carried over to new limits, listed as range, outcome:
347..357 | 1.63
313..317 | 1.83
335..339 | 1.68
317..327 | 1.74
